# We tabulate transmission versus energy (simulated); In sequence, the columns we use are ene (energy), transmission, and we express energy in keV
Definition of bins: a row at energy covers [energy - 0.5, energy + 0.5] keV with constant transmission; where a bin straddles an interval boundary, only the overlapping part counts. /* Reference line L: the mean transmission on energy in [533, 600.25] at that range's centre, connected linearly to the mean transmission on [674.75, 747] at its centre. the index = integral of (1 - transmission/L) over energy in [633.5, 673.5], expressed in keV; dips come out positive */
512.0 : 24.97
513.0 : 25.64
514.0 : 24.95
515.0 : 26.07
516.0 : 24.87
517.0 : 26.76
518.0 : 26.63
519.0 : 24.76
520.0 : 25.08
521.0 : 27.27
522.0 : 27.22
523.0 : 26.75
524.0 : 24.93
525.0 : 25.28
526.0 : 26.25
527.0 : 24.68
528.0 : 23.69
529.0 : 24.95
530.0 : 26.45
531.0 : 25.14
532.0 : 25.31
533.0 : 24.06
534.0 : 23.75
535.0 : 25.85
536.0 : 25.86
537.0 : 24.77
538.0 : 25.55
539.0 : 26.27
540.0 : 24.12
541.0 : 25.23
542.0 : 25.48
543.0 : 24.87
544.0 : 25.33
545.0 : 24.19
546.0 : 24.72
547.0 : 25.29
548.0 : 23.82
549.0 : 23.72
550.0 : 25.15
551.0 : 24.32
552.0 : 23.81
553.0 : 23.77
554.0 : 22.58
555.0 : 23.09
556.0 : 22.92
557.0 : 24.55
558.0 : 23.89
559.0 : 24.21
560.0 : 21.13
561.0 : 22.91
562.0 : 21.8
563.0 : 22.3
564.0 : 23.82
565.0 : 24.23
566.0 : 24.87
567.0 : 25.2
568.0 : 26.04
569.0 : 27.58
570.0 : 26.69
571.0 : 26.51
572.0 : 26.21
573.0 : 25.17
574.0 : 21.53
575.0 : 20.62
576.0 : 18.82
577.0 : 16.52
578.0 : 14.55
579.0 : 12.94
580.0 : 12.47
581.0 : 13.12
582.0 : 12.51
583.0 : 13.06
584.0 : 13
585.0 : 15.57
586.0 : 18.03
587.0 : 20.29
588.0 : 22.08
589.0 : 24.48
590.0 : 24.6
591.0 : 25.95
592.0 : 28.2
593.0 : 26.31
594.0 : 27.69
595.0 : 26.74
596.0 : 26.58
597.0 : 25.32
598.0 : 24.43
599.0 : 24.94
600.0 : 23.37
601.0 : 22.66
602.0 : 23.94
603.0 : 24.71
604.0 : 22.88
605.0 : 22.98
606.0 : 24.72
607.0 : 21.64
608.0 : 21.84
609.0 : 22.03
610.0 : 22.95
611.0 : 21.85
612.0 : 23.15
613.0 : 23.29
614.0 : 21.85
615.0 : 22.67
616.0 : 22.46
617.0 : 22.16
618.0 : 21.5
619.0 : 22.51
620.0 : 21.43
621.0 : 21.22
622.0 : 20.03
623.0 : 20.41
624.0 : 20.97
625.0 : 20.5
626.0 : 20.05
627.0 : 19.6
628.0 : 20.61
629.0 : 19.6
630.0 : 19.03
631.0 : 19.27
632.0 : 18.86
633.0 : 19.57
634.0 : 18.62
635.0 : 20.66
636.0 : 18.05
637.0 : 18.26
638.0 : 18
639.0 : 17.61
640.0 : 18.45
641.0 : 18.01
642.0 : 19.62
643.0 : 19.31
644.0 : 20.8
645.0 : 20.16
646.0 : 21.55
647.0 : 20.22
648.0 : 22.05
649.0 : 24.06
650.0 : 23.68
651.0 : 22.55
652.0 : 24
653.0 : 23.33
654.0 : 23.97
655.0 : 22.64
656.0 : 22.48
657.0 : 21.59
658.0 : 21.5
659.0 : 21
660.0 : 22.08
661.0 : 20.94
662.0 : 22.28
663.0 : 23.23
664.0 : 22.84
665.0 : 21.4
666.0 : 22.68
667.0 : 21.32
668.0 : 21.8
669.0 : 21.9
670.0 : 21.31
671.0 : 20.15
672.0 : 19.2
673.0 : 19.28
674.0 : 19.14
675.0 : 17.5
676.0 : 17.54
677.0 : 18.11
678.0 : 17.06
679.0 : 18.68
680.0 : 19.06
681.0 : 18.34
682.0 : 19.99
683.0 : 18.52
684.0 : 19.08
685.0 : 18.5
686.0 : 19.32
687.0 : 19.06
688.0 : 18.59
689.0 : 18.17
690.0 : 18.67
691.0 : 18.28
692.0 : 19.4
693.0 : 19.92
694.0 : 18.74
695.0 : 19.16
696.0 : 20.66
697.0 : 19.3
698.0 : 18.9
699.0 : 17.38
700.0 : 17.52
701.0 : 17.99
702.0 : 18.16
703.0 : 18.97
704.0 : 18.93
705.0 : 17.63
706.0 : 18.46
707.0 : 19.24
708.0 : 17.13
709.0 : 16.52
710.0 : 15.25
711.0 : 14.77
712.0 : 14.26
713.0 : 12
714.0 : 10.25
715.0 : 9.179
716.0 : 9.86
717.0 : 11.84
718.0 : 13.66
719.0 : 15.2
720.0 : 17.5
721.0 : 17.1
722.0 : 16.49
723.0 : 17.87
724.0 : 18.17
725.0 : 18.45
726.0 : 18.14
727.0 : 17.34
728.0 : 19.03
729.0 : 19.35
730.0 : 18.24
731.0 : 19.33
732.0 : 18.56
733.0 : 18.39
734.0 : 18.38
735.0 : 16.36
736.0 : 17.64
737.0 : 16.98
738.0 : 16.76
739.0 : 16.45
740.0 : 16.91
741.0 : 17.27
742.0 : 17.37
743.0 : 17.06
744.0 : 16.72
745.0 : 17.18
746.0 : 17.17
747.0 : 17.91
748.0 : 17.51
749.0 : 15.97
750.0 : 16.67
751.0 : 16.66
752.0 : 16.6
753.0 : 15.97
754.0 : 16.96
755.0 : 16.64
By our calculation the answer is -3.1 keV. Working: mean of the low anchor 22.9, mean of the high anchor 17.4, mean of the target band 21.1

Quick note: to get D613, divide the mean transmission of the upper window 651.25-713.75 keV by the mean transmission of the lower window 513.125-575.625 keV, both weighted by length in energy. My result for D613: 0.78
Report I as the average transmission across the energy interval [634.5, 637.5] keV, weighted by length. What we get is 19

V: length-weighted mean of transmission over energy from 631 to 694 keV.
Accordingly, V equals 20.2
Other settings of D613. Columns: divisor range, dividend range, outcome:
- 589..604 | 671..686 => 0.74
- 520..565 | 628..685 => 0.83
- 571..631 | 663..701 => 0.91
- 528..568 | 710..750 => 0.67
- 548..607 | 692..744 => 0.76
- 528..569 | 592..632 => 0.93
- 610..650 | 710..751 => 0.80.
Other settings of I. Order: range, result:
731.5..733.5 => 18.5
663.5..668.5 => 22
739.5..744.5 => 17.1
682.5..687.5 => 18.9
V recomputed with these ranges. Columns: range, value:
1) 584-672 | 21.8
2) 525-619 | 23.1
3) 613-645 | 20.1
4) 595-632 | 22.2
